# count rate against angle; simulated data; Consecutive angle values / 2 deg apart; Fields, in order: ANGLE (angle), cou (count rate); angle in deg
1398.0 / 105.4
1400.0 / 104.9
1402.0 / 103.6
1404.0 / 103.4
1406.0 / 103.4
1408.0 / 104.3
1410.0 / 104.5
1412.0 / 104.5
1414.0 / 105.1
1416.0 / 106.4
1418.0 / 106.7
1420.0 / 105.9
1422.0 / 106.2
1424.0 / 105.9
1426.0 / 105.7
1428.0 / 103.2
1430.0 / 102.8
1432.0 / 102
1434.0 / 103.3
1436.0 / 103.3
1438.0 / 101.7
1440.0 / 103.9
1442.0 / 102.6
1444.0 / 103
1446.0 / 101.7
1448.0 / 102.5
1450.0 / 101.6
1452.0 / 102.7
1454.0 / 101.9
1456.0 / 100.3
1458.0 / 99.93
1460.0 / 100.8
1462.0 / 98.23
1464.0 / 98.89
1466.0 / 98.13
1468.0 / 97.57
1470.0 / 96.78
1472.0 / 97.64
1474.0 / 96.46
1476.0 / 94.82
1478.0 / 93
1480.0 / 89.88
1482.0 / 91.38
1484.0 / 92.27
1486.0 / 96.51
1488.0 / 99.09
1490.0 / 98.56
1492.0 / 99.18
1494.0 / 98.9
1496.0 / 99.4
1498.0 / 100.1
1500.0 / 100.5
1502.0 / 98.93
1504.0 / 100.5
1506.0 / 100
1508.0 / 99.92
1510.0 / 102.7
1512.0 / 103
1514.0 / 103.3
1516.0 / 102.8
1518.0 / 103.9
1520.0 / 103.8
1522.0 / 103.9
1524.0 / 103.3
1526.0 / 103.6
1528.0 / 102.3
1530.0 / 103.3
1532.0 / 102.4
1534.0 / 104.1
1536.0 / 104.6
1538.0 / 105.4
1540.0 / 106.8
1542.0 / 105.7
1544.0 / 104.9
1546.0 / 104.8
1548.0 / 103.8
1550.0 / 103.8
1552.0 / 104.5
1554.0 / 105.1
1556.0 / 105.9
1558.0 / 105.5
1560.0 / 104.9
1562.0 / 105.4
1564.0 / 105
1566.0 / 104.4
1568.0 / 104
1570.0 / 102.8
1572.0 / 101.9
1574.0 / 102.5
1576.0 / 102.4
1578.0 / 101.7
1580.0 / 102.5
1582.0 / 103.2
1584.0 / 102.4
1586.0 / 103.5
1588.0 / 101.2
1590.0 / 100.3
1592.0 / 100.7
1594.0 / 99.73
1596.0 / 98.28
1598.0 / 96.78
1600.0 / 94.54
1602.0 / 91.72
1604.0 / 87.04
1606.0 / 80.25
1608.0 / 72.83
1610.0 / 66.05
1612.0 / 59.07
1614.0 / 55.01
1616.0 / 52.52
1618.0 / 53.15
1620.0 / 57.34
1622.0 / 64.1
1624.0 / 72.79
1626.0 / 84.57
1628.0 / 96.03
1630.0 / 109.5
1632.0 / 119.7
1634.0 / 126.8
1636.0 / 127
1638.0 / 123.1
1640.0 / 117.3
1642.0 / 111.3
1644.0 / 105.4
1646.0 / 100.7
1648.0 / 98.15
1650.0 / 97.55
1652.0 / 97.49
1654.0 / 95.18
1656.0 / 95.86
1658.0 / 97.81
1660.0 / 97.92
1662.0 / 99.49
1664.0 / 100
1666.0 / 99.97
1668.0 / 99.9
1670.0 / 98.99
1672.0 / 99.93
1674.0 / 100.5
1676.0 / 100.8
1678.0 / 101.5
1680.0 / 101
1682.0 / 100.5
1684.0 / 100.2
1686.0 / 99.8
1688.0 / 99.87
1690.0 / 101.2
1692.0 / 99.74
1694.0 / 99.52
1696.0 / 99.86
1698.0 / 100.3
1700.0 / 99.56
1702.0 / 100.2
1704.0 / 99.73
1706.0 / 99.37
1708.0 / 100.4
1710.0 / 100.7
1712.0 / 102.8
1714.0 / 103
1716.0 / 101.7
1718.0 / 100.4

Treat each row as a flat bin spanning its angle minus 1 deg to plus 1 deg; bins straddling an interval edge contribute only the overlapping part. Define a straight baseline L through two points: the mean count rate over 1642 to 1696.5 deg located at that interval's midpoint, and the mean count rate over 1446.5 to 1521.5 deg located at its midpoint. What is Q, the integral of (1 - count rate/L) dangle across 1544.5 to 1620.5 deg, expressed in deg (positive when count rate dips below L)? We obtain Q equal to 4.5 deg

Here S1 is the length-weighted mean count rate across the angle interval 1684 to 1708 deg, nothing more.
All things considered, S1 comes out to 100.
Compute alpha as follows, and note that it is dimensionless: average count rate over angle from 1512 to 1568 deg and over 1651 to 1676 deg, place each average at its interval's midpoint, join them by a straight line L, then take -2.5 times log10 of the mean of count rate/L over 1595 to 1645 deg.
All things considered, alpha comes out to 0.13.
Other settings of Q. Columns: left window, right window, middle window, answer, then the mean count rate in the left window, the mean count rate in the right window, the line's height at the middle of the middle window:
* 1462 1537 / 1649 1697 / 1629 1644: -2.9 deg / 99.6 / 99.4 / 99.4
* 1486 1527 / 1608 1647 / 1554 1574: -1.9 deg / 101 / 89.1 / 95.4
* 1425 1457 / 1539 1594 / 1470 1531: 2.2 deg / 103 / 104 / 103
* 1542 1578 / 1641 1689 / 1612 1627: 5.8 deg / 104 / 100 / 102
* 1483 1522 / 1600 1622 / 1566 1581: -4.4 deg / 100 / 68.6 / 79.5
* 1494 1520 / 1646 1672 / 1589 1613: 2.9 deg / 101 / 98.4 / 99.5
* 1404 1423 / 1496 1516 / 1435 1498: 2.4 deg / 105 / 101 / 103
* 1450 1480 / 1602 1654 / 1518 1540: -2.1 deg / 98.2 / 89.5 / 94.8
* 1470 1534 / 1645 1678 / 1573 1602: -0.4 deg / 99.6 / 98.8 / 99.2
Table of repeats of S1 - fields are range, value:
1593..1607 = 92.6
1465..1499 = 96.5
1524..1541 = 104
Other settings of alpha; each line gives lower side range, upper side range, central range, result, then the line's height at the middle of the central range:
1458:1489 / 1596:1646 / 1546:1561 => -0.14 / 92.3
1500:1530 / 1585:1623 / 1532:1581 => -0.13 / 92.2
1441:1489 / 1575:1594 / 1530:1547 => -0.05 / 100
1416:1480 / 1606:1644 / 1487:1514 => -0.03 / 97.1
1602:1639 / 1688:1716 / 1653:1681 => -0.07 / 93.4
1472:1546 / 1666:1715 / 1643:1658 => 0.02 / 100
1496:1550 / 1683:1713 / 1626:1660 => -0.06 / 101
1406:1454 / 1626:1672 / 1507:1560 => 0.00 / 104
